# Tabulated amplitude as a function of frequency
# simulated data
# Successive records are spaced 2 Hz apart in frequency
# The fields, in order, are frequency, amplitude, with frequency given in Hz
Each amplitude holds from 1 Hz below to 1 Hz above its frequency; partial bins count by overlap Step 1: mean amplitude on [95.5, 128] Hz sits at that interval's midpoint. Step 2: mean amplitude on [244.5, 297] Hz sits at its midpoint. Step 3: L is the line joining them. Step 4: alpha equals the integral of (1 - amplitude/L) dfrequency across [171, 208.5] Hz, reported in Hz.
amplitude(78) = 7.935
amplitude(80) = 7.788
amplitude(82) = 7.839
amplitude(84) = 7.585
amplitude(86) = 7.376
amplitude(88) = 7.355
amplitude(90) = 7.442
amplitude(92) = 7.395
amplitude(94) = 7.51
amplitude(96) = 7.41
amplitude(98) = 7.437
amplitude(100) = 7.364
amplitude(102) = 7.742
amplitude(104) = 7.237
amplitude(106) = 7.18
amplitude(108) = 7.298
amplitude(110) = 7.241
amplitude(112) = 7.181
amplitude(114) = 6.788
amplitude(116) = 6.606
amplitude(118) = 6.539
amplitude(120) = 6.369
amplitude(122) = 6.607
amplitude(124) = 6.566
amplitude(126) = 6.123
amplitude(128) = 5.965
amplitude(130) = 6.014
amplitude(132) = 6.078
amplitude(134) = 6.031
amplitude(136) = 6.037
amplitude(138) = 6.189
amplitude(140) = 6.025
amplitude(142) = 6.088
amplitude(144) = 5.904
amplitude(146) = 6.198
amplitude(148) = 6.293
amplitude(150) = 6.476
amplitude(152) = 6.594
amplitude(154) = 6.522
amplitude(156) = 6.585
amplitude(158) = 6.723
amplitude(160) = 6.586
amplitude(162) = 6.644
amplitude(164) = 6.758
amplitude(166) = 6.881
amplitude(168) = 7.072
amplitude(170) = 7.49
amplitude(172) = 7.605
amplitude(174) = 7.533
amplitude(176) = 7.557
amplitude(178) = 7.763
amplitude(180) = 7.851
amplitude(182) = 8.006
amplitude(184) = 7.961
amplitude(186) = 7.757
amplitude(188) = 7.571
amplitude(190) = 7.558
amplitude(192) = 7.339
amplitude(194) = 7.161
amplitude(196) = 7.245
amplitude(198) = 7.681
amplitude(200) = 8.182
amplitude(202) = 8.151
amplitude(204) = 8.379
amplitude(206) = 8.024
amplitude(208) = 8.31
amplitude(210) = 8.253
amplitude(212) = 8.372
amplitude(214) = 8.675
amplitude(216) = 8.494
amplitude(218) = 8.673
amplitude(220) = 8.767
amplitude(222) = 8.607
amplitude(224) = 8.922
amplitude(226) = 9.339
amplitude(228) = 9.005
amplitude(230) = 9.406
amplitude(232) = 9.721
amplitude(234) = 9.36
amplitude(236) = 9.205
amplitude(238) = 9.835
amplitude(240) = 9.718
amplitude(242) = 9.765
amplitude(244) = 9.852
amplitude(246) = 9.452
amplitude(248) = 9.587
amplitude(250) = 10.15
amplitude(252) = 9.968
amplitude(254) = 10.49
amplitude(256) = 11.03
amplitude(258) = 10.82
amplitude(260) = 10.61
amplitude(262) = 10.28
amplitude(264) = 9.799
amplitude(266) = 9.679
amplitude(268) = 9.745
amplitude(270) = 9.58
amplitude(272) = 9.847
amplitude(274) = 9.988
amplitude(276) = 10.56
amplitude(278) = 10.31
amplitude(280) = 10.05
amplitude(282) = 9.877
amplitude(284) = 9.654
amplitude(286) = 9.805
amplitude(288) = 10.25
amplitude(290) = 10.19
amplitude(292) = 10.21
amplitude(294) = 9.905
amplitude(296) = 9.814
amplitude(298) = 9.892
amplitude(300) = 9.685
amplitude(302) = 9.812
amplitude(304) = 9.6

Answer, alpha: 3.1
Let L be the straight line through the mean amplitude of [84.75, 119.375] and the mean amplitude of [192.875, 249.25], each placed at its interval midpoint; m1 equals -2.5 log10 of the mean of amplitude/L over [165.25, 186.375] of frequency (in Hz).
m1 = 0.08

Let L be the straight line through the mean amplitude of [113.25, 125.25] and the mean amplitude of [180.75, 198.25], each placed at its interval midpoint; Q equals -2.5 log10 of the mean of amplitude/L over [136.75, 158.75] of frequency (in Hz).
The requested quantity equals 0.11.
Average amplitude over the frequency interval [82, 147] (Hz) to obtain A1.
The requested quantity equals 6.79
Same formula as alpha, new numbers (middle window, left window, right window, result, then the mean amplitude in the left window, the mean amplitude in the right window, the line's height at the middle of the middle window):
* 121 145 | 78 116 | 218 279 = 5.5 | 7.39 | 9.76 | 7.95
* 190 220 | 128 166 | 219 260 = 1.3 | 6.32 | 9.67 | 8.42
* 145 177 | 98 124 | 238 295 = 4.6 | 7.01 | 10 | 7.98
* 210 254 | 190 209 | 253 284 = -1.8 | 7.82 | 10.2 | 8.92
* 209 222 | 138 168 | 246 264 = 0.4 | 6.46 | 10.3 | 8.8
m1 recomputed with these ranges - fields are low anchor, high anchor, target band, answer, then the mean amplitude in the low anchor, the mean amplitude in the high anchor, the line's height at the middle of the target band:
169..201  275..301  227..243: -0.08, 7.64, 10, 8.79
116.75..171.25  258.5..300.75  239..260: -0.10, 6.43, 10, 9.21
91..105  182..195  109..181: 0.13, 7.44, 7.59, 7.52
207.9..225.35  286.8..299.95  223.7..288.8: -0.06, 8.59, 10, 9.33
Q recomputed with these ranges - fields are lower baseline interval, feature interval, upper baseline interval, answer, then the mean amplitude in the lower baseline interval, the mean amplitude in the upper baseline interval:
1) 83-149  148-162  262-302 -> 0.15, 6.76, 9.94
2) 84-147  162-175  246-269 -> 0.12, 6.76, 10.2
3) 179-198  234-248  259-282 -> -0.05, 7.61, 10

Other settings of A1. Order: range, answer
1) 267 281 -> 10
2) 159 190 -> 7.41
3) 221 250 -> 9.44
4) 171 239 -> 8.3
